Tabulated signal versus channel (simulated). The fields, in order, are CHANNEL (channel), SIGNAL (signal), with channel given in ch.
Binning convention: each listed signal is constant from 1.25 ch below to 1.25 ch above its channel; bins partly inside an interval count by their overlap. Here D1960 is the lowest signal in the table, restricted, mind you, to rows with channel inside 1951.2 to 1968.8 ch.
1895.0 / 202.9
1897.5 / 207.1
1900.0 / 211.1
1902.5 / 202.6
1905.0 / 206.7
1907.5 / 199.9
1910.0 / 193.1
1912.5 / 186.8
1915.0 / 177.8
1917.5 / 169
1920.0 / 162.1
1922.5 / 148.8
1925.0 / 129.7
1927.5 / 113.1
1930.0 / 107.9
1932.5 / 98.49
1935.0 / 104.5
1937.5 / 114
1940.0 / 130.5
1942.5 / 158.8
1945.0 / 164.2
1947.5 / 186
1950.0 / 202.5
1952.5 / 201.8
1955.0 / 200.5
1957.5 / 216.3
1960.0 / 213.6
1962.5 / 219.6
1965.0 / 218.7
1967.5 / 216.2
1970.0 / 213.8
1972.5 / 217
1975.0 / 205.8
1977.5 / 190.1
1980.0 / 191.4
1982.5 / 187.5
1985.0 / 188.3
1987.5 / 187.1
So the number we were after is 200.5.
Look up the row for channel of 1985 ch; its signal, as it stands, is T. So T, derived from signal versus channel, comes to 188.3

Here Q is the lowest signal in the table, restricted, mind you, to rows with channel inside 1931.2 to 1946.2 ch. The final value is 98.49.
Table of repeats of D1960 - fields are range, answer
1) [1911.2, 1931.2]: 107.9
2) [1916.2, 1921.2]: 162.1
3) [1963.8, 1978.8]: 190.1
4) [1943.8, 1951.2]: 164.2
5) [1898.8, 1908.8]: 199.9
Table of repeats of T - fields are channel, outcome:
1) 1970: 213.8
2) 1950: 202.5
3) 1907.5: 199.9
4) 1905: 206.7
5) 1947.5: 186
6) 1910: 193.1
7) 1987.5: 187.1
